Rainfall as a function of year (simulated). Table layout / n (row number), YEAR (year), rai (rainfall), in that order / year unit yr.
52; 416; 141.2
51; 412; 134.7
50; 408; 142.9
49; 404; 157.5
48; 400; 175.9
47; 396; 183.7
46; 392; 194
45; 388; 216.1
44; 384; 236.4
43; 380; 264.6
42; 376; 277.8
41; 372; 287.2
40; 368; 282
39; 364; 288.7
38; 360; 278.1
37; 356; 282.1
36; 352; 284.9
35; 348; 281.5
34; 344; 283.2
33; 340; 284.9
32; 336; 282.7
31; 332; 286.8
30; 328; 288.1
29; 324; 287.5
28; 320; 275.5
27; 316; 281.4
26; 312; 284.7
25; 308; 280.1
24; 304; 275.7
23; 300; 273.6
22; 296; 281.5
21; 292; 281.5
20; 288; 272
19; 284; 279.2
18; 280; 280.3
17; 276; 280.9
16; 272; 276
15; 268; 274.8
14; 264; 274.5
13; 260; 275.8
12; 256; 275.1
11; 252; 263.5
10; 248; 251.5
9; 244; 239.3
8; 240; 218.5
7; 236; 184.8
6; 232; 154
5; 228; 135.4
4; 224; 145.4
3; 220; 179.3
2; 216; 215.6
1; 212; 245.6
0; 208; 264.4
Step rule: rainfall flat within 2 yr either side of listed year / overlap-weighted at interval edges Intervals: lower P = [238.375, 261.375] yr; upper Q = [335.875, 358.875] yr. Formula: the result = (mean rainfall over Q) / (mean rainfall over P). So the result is 1.1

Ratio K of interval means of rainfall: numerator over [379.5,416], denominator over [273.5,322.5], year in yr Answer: 0.7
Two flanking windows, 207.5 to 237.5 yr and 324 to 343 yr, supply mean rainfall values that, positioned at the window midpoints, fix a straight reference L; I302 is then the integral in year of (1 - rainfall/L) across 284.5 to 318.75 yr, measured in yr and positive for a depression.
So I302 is -2.9 yr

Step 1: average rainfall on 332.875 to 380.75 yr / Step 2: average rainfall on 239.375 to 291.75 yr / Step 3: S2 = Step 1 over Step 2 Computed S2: 1.05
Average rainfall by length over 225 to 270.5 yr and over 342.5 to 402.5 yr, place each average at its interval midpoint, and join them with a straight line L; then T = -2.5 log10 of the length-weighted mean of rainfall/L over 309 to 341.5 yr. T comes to -0.16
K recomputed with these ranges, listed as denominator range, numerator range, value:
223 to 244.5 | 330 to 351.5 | 1.60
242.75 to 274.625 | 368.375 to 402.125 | 0.87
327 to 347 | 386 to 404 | 0.66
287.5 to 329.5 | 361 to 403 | 0.85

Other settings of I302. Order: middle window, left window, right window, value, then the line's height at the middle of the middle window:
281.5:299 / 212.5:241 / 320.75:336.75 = -2.4 yr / 245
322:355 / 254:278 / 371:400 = -4.8 yr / 249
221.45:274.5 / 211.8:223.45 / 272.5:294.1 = 2.4 yr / 236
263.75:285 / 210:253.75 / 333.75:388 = -4.8 yr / 227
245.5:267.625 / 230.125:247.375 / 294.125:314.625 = -4.3 yr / 224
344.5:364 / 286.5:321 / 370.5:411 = -3.5 yr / 239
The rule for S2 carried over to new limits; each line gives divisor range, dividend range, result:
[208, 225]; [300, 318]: 1.35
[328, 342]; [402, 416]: 0.51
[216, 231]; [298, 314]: 1.72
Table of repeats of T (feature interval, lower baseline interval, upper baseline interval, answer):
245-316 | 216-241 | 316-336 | -0.20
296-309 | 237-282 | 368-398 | -0.09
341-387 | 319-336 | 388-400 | -0.18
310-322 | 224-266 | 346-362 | -0.08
